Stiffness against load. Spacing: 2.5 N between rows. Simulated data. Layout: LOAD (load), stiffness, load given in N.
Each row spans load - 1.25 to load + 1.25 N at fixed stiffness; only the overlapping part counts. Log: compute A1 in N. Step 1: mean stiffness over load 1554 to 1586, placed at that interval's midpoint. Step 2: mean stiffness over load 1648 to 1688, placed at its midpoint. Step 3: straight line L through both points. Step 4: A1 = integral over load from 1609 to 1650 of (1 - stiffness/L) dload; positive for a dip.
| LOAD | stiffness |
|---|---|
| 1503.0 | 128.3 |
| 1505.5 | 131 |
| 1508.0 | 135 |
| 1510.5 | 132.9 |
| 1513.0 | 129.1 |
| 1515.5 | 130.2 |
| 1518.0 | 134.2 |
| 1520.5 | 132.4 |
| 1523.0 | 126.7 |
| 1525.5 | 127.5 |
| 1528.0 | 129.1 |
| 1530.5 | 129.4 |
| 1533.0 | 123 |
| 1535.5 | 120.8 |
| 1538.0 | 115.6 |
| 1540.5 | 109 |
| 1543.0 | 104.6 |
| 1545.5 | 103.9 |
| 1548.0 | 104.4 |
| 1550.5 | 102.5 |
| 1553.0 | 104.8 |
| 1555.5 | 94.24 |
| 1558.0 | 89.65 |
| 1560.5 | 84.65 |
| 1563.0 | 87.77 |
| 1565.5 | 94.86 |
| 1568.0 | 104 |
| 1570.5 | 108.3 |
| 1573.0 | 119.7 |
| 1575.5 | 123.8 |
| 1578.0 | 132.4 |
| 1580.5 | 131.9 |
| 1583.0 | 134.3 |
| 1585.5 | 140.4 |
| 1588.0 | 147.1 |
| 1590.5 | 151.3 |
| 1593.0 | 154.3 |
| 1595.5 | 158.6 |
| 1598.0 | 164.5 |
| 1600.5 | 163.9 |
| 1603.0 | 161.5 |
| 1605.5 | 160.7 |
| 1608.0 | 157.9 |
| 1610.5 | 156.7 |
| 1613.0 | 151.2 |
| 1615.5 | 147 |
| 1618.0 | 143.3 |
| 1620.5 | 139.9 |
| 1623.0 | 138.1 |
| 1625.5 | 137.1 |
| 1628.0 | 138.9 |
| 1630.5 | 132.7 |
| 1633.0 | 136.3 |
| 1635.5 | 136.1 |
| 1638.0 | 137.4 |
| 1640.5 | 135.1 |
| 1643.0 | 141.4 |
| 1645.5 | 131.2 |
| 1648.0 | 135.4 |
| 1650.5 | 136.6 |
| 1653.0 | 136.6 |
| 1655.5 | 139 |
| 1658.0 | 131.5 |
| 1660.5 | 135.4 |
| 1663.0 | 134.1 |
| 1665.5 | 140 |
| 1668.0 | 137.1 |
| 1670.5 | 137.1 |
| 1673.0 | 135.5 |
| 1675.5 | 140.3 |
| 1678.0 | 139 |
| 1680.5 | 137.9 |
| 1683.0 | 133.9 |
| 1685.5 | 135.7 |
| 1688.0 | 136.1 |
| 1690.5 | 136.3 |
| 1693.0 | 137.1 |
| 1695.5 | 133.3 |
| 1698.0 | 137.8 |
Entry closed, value -4.47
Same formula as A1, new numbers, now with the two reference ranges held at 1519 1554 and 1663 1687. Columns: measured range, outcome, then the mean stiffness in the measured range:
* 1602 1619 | -3.51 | 154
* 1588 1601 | -3.28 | 157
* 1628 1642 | -0.49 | 136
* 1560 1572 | 2.39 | 97.1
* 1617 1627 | -0.78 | 139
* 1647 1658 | -0.20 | 136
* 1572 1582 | -0.36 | 127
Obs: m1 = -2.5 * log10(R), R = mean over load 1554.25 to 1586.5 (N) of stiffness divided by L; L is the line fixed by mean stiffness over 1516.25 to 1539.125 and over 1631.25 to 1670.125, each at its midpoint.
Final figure 0.17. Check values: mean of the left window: 127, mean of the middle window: 111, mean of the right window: 136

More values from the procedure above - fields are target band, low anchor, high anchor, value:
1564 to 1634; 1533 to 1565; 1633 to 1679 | -0.18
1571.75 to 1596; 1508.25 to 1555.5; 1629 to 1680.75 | -0.10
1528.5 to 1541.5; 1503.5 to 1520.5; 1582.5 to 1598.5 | 0.14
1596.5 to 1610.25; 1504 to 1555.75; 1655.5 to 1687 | -0.24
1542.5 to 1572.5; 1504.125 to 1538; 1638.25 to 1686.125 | 0.30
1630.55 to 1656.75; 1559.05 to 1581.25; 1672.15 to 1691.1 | -0.07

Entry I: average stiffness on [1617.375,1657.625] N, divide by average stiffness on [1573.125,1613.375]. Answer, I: 0.92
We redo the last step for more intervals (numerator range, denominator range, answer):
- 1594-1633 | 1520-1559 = 1.32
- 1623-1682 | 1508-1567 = 1.20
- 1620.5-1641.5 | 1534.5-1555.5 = 1.27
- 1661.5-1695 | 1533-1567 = 1.34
